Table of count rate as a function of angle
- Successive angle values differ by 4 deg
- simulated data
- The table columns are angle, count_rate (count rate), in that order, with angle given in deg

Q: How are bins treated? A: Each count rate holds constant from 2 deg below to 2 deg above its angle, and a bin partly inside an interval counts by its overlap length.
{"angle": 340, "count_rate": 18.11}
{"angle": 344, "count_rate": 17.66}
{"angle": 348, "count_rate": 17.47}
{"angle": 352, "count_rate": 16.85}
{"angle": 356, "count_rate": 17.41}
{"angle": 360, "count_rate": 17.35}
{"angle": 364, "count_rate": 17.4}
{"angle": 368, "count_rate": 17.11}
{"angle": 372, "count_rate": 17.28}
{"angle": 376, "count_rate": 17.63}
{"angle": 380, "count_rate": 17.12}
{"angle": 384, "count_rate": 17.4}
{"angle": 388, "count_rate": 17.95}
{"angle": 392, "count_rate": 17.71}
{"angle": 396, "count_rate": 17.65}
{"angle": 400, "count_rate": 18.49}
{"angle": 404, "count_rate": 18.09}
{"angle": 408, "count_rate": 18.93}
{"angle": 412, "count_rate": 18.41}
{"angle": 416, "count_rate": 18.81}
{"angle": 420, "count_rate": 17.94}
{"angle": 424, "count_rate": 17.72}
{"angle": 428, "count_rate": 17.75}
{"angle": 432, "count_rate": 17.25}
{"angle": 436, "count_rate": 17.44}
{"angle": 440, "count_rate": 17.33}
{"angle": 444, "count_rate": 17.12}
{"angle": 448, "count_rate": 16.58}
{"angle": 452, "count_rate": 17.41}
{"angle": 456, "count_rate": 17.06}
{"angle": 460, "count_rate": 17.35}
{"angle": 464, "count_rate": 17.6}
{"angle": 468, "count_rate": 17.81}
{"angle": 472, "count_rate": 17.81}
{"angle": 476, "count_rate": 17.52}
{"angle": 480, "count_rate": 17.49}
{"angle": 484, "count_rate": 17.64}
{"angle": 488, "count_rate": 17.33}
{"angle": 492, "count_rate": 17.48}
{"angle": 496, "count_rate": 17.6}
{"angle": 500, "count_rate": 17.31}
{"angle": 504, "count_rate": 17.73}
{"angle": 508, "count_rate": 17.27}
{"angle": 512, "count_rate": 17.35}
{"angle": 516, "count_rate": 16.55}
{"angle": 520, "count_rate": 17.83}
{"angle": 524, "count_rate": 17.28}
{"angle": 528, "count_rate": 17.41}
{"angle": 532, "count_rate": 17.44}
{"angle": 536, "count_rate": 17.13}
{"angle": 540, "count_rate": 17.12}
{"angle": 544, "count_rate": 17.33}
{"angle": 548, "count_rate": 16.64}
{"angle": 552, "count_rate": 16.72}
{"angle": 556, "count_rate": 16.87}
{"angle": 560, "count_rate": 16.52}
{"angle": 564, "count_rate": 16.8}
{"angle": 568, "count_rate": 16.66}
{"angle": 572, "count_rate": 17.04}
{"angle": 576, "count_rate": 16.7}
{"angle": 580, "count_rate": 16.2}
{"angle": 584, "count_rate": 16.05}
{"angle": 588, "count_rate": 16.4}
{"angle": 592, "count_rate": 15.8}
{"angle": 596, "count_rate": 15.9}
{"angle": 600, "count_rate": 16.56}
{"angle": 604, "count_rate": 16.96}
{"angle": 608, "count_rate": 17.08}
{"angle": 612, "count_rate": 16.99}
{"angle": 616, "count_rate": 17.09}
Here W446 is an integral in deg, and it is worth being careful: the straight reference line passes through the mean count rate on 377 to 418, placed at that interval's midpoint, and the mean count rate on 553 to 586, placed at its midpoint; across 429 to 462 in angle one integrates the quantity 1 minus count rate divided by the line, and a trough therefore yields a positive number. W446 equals 0.81 deg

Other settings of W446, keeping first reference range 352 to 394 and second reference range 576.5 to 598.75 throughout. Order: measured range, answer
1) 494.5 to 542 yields -2.3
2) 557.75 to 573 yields -0.4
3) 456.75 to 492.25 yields -1.6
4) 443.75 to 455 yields 0.0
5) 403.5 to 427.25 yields -1.6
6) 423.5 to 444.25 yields -0.5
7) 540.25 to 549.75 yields -0.4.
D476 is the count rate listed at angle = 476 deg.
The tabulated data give 17.52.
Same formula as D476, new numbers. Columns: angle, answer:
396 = 17.65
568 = 16.66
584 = 16.05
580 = 16.2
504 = 17.73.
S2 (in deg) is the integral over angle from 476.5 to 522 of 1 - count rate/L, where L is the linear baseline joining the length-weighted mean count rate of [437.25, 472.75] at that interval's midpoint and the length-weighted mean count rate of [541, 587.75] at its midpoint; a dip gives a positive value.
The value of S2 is -0.94 deg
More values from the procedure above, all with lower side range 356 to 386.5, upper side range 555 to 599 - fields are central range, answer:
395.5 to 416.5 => -1.5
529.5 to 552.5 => -0.7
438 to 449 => 0.0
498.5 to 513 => -0.6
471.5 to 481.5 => -0.4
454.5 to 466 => -0.3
